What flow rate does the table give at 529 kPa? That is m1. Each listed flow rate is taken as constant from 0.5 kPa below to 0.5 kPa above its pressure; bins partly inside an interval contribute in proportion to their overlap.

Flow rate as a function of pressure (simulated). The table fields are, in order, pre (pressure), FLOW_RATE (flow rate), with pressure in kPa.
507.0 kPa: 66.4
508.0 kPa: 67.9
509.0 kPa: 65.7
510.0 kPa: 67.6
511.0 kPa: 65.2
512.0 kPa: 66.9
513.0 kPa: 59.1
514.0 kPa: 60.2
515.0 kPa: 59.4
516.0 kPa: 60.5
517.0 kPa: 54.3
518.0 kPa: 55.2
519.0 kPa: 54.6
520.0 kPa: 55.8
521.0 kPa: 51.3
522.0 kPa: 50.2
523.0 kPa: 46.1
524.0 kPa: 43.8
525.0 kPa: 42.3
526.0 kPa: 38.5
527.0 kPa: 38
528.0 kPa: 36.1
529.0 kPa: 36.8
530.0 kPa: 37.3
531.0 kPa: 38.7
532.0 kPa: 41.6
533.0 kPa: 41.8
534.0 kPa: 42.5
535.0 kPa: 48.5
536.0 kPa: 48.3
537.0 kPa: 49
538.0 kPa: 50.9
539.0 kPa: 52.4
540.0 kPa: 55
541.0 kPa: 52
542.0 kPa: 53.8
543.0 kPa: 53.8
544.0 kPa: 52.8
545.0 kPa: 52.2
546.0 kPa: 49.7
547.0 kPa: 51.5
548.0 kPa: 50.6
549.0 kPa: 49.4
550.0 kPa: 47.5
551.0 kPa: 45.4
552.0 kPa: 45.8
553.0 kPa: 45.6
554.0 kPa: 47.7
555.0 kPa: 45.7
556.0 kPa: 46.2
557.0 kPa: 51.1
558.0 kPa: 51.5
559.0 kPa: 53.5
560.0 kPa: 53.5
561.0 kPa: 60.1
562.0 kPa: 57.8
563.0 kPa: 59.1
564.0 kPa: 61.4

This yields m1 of 36.8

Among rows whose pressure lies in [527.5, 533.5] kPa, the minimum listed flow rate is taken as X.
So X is 36.1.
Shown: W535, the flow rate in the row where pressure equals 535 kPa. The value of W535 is 48.5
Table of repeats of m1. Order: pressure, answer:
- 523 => 46.1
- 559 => 53.5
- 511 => 65.2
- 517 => 54.3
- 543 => 53.8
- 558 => 51.5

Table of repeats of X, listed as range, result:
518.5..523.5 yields 46.1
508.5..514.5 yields 59.1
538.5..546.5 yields 49.7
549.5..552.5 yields 45.4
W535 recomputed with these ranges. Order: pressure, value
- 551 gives 45.4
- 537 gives 49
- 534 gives 42.5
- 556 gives 46.2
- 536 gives 48.3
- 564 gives 61.4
